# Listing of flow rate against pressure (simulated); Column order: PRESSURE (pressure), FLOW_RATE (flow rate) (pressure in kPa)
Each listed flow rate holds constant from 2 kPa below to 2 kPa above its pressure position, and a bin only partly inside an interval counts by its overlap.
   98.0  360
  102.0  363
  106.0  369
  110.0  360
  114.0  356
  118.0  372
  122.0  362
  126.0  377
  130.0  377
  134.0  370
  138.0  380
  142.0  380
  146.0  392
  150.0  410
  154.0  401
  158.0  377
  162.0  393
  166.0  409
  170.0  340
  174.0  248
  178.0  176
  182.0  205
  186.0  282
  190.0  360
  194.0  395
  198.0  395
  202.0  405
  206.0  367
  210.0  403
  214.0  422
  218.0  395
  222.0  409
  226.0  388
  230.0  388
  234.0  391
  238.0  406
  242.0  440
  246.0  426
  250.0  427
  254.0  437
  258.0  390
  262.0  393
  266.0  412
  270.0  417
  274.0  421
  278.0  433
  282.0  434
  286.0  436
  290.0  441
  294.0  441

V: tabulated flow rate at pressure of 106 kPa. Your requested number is 369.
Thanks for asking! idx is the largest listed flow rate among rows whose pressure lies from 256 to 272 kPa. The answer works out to 417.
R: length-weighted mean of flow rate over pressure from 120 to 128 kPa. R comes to 370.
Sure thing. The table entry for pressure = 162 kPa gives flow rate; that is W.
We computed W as 393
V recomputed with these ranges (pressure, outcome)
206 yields 367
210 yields 403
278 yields 433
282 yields 434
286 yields 436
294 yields 441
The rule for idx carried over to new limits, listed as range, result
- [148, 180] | 410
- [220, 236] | 409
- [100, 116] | 369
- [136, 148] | 392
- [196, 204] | 405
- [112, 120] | 372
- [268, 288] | 436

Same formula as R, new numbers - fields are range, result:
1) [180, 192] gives 282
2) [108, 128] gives 365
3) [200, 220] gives 398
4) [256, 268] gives 398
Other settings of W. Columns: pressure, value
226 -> 388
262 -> 393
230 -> 388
